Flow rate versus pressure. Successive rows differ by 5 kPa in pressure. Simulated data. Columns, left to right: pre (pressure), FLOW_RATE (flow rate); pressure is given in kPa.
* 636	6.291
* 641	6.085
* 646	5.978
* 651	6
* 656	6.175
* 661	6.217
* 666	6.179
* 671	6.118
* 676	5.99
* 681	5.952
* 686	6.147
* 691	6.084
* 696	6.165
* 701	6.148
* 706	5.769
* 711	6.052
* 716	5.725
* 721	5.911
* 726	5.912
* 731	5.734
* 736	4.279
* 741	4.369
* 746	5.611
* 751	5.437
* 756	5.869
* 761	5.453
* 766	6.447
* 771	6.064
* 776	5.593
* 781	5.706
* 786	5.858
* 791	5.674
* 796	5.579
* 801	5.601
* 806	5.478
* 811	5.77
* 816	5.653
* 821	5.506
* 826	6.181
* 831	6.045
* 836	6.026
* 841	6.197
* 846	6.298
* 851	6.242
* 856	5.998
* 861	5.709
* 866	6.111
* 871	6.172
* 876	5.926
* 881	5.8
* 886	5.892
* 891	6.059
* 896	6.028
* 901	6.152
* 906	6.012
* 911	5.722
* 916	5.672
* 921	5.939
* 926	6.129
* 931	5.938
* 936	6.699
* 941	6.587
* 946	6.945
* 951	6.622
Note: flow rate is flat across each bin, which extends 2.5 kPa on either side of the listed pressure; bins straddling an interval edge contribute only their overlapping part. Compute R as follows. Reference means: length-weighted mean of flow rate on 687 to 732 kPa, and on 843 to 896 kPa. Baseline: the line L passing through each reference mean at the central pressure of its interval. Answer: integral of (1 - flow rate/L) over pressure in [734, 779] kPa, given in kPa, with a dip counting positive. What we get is 3.8 kPa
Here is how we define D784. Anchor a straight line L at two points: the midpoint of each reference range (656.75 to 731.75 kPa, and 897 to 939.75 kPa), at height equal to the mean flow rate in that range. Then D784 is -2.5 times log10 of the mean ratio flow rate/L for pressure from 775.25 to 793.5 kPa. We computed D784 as 0.06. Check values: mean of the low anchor 6.02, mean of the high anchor 6.05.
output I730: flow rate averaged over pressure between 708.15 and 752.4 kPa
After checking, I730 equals 5.45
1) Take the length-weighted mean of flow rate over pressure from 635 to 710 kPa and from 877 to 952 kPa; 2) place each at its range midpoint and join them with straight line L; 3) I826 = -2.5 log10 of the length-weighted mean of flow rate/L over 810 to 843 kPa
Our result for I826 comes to 0.04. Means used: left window 6.08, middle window 5.91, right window 6.13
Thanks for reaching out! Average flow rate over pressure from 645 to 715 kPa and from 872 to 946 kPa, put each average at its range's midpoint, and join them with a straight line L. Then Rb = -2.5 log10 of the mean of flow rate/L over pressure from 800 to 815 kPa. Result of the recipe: 0.08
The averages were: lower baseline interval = 6.06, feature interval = 5.62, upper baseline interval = 6.07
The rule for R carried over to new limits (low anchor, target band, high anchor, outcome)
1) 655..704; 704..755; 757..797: 4.0 kPa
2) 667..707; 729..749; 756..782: 3.2 kPa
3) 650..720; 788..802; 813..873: 0.9 kPa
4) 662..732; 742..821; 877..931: 3.8 kPa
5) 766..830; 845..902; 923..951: 1.1 kPa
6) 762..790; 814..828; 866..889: 0.4 kPa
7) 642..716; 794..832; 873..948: 2.3 kPa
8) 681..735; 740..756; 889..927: 1.6 kPa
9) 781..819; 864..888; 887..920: -0.5 kPa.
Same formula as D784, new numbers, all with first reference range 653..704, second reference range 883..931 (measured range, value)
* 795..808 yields 0.09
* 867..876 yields -0.02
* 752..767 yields 0.04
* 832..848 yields -0.03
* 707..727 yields 0.04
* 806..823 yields 0.07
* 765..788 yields 0.03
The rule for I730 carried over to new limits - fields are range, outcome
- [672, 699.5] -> 6.07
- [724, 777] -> 5.52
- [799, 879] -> 5.93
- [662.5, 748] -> 5.78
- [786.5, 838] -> 5.75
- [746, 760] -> 5.62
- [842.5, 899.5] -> 6.03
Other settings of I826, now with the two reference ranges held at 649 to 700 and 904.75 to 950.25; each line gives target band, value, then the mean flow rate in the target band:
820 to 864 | 0.02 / 6.04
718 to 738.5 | 0.12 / 5.47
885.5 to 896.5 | 0.03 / 6.01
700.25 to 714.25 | 0.03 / 5.96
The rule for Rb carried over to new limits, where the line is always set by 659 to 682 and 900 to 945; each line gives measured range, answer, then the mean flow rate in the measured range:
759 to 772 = 0.02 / 6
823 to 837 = 0.01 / 6.07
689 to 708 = 0.01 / 6.05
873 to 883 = 0.04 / 5.88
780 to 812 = 0.08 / 5.66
